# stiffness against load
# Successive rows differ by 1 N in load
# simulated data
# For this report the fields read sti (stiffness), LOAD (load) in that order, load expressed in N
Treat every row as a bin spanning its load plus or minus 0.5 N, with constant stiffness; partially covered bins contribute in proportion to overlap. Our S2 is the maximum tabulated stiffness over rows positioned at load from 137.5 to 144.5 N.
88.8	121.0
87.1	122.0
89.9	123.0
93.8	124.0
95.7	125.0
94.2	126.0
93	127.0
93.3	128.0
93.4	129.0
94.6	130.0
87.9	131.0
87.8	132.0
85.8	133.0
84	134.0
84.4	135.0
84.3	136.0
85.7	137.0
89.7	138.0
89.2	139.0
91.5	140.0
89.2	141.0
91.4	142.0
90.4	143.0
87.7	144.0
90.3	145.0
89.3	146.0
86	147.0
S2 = 91.5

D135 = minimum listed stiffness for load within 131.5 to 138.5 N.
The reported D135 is 84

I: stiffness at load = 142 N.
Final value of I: 91.4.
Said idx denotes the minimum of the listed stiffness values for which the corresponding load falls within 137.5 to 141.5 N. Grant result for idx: 89.2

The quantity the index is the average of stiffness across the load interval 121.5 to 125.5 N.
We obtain 91.6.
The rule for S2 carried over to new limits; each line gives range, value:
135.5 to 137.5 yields 85.7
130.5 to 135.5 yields 87.9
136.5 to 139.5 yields 89.7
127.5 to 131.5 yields 94.6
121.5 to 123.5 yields 89.9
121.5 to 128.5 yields 95.7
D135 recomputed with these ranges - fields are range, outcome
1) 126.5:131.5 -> 87.9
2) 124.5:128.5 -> 93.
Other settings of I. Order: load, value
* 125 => 95.7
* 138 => 89.7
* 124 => 93.8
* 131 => 87.9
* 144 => 87.7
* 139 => 89.2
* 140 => 91.5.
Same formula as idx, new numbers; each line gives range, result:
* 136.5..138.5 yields 85.7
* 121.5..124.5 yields 87.1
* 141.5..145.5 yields 87.7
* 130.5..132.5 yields 87.8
